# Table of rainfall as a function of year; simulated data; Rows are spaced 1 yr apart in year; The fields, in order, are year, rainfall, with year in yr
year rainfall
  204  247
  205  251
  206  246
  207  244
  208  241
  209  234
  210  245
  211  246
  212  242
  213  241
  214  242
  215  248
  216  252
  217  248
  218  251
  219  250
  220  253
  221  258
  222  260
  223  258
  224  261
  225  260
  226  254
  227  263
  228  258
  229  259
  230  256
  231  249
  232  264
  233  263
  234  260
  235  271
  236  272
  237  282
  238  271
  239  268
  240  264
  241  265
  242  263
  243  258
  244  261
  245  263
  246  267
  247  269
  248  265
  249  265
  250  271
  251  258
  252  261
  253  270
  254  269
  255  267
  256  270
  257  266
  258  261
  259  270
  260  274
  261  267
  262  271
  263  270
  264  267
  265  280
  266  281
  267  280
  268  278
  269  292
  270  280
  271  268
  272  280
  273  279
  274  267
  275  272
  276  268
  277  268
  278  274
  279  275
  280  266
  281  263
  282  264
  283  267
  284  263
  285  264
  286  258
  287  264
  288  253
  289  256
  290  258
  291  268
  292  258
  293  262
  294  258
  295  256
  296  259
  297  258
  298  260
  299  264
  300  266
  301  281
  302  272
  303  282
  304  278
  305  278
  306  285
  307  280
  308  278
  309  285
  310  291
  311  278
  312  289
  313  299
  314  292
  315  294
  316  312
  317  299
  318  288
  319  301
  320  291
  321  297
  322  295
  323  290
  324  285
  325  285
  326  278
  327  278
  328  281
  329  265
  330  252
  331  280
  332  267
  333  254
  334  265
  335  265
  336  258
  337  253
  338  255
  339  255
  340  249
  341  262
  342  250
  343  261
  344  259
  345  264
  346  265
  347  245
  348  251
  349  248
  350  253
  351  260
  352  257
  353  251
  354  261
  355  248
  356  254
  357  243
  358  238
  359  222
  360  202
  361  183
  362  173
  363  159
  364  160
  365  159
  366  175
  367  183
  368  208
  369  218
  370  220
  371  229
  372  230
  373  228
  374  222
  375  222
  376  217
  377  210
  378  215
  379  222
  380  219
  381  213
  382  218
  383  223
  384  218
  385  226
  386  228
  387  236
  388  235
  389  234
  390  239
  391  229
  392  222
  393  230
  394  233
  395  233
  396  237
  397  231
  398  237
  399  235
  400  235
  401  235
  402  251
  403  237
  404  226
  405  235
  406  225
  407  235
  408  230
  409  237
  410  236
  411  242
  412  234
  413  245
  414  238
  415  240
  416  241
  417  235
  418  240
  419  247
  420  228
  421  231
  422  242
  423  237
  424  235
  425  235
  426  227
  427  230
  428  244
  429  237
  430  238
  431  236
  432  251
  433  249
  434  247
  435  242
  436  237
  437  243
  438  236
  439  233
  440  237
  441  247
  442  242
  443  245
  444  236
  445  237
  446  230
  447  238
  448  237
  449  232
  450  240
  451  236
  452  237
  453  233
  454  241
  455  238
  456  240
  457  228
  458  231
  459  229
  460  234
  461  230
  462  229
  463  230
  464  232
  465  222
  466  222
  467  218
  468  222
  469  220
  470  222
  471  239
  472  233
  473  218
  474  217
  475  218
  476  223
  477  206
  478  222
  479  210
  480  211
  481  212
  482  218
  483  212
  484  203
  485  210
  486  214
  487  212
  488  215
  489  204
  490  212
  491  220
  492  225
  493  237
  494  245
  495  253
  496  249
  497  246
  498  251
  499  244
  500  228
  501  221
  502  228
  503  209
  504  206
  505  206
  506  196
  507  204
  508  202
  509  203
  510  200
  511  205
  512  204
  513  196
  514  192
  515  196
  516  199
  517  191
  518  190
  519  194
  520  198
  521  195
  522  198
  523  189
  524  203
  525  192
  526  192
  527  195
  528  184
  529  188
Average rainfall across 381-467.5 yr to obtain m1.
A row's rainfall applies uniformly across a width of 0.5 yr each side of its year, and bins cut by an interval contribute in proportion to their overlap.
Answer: 235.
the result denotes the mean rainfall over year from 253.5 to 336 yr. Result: 274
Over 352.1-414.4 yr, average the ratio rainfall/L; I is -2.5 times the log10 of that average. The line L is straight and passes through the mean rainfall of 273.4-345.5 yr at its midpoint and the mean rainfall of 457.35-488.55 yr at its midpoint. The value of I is 0.11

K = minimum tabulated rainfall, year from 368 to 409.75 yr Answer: 208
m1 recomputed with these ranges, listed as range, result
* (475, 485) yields 213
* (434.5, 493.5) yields 227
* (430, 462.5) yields 238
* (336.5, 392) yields 228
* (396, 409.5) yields 235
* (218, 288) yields 266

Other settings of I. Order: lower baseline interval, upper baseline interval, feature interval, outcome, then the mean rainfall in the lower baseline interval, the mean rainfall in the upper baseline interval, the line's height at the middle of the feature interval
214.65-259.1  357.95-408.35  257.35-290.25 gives -0.08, 262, 219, 251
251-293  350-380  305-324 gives -0.19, 269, 217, 245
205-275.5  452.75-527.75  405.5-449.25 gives -0.05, 262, 216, 228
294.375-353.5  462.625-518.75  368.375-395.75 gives 0.13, 272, 217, 253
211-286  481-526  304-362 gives -0.08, 265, 211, 247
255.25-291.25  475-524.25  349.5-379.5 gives 0.14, 269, 212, 247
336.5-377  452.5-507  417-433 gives -0.05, 230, 224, 226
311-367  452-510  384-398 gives 0.05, 255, 223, 243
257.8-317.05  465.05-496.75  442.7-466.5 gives -0.03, 273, 221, 228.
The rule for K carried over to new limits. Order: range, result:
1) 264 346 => 249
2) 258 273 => 261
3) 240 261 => 258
